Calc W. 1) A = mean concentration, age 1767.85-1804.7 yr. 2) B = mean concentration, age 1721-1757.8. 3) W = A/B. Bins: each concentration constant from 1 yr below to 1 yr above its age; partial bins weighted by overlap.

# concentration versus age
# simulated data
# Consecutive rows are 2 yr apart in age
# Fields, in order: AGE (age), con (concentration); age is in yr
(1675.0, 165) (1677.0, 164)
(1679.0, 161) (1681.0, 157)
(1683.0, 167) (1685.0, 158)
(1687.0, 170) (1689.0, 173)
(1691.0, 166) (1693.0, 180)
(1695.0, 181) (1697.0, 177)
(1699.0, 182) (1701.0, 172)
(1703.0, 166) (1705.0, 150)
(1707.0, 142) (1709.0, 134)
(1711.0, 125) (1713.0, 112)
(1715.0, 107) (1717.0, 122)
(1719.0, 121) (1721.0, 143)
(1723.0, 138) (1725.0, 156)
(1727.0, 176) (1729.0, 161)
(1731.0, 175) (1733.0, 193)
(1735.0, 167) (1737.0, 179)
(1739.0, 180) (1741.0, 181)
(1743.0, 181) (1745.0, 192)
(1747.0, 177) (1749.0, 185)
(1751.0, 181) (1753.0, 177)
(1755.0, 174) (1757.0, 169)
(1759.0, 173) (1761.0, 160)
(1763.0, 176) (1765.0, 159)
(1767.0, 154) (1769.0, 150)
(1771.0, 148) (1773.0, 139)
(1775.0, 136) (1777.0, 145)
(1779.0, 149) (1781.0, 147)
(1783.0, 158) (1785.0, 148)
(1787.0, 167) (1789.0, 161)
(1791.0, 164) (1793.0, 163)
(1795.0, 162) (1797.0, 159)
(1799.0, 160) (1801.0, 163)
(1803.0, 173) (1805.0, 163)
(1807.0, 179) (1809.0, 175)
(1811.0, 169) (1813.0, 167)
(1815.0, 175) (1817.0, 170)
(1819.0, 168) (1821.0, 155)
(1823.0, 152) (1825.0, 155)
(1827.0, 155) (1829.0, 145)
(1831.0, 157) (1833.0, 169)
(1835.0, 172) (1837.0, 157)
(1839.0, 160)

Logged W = 0.9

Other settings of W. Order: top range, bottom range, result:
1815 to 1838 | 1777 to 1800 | 1.02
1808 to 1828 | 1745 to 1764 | 0.93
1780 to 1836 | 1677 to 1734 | 1.04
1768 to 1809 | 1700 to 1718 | 1.15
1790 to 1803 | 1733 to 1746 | 0.90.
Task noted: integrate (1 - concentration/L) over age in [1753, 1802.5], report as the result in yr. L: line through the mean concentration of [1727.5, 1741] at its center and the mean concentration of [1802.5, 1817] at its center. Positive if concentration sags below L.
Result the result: 4.4 yr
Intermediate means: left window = 176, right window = 171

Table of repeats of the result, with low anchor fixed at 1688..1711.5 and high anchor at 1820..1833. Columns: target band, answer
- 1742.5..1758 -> -1.9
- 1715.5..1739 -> 0.6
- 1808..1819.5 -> -1.1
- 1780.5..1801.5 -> -0.4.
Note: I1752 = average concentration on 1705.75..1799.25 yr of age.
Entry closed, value 158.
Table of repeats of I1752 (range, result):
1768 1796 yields 153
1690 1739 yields 156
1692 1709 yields 167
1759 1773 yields 158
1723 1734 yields 169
